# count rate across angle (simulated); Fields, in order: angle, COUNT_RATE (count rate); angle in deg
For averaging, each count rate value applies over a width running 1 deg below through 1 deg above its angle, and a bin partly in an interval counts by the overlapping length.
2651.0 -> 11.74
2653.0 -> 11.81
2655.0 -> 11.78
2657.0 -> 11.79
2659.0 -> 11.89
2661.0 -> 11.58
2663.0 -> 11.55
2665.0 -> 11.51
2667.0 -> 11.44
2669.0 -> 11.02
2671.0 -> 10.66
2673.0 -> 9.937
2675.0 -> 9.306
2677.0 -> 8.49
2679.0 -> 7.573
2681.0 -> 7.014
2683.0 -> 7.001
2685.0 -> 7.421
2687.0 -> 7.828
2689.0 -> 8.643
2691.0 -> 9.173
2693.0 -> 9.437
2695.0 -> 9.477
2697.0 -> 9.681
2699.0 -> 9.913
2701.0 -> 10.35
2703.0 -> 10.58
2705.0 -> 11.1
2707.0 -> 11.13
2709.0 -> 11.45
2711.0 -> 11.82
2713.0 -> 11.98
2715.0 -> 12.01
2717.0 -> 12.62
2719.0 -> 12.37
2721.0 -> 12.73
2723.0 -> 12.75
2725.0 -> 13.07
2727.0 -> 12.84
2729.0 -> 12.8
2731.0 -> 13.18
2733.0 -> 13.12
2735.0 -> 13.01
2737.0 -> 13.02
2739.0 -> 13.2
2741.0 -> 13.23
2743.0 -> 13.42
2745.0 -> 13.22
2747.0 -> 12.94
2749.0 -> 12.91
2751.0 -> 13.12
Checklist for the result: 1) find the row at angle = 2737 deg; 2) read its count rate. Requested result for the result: 13.02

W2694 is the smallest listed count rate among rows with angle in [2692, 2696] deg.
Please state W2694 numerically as 9.437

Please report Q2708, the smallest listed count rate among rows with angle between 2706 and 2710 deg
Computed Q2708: 11.13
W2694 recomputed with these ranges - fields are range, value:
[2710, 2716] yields 11.82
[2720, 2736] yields 12.73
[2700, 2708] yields 10.35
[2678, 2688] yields 7.001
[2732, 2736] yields 13.01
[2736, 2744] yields 13.02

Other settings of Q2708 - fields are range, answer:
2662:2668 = 11.44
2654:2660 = 11.78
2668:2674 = 9.937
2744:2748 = 12.94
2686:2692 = 7.828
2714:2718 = 12.01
